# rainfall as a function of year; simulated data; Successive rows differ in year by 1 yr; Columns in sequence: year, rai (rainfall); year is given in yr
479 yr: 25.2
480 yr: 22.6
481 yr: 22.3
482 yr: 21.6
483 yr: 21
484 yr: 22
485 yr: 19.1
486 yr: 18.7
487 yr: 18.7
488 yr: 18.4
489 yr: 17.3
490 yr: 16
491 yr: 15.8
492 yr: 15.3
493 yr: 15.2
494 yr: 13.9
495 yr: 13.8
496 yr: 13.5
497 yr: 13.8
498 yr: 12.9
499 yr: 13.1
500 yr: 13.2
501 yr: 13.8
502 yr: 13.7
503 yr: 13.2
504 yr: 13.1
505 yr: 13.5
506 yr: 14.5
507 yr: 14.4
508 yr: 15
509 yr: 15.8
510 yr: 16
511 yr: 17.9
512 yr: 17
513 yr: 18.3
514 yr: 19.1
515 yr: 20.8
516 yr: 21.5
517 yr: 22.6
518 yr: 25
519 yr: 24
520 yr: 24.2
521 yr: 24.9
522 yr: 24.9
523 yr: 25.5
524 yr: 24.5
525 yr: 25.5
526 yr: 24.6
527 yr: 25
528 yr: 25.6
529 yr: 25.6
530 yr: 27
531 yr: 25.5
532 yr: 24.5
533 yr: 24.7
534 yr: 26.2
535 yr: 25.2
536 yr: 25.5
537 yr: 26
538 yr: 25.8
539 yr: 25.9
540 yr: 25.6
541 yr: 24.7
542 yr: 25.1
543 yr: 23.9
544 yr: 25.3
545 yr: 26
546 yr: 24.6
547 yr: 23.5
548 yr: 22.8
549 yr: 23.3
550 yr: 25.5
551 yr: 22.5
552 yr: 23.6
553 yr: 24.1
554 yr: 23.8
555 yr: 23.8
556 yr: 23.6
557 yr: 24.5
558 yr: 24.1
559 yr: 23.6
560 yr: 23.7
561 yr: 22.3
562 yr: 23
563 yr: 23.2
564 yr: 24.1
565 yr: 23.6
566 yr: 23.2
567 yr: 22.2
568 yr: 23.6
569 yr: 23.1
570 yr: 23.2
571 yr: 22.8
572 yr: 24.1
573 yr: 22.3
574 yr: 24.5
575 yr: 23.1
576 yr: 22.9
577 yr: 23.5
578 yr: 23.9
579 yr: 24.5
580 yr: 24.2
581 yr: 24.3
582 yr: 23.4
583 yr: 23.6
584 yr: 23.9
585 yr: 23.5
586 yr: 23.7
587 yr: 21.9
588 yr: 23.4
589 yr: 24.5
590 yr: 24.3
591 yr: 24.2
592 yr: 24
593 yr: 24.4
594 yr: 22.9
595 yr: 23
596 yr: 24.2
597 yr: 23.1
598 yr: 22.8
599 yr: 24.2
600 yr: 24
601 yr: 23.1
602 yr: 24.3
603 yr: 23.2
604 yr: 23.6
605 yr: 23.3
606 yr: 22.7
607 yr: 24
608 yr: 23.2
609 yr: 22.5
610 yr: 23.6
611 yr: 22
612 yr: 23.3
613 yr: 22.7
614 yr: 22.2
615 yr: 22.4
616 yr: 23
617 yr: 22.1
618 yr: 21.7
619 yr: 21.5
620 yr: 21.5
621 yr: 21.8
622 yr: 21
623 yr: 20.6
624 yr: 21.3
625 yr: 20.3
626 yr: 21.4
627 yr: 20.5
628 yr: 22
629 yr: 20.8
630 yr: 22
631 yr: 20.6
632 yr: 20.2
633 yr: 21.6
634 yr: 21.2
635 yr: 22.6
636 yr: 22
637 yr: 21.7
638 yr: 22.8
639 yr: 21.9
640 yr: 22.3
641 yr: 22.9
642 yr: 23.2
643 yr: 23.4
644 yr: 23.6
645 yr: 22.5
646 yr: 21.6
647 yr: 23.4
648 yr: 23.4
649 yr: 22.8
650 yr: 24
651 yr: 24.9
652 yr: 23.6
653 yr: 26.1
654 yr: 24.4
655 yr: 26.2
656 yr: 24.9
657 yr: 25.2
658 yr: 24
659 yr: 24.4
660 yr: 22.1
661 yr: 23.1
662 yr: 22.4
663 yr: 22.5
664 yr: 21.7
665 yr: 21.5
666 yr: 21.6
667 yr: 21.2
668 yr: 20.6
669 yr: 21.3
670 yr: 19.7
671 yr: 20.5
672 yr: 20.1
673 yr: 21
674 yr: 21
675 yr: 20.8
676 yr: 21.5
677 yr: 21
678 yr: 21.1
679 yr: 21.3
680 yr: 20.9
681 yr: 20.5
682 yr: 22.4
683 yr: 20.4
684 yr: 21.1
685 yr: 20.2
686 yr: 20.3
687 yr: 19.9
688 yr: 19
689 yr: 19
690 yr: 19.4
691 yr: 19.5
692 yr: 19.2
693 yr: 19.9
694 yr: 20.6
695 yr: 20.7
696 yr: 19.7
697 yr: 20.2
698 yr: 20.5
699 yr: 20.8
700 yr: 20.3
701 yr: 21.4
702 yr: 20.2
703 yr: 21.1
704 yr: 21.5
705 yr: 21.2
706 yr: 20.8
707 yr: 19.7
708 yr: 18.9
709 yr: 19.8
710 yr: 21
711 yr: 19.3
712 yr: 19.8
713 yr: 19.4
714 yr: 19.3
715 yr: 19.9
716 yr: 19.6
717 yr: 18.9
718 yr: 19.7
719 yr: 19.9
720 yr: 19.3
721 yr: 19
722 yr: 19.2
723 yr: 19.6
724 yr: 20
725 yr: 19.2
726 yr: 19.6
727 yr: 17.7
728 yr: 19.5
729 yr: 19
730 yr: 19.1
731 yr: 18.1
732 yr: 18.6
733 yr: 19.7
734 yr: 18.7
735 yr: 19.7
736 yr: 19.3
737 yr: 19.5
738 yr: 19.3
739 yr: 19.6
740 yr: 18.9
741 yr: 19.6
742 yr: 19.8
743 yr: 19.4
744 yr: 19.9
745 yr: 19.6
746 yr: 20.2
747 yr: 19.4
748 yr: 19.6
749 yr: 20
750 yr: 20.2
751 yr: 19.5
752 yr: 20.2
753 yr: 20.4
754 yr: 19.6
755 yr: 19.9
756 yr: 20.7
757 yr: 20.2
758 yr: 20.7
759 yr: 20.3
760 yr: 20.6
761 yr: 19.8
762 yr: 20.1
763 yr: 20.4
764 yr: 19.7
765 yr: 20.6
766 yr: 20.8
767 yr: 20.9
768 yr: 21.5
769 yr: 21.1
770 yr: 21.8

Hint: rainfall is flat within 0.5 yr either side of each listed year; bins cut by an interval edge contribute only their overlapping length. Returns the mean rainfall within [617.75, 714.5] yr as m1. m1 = 21.5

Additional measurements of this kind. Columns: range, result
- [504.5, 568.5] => 23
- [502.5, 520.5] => 18.1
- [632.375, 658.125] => 23.3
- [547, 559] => 23.8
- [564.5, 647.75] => 22.8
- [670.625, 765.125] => 20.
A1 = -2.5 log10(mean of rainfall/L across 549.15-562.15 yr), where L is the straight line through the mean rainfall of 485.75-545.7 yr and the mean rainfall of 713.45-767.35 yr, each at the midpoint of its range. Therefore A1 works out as -0.18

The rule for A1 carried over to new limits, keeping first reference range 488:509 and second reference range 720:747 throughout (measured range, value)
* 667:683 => -0.16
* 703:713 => -0.08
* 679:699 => -0.10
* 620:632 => -0.23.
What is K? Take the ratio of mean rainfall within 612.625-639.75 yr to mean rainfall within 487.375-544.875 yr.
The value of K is 1.07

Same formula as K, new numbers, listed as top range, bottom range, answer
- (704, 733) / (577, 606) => 0.82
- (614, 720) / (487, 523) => 1.25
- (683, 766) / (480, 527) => 1.08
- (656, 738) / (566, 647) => 0.89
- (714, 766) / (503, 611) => 0.85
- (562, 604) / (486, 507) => 1.60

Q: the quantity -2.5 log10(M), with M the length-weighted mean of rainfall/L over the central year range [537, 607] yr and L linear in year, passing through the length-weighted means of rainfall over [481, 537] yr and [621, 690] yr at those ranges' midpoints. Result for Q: -0.16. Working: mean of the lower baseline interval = 19.6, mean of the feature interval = 23.8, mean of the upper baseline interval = 21.9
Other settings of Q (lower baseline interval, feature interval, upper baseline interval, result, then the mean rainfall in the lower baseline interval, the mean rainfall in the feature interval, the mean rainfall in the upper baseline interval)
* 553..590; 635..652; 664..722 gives -0.063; 23.5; 22.9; 20.3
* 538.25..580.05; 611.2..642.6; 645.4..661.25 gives 0.103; 23.8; 21.8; 24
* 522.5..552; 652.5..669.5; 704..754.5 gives -0.079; 25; 23.1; 19.6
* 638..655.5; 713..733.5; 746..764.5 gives 0.099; 23.5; 19.2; 20.1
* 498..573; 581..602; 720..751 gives -0.107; 22.2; 23.6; 19.4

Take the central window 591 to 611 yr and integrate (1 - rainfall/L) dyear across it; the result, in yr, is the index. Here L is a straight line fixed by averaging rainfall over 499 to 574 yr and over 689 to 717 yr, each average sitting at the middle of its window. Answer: -1.8 yr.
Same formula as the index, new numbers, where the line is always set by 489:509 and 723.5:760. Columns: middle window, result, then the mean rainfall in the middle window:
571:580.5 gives -4.6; 23.6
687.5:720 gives -2.2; 20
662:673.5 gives -2.0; 21.1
